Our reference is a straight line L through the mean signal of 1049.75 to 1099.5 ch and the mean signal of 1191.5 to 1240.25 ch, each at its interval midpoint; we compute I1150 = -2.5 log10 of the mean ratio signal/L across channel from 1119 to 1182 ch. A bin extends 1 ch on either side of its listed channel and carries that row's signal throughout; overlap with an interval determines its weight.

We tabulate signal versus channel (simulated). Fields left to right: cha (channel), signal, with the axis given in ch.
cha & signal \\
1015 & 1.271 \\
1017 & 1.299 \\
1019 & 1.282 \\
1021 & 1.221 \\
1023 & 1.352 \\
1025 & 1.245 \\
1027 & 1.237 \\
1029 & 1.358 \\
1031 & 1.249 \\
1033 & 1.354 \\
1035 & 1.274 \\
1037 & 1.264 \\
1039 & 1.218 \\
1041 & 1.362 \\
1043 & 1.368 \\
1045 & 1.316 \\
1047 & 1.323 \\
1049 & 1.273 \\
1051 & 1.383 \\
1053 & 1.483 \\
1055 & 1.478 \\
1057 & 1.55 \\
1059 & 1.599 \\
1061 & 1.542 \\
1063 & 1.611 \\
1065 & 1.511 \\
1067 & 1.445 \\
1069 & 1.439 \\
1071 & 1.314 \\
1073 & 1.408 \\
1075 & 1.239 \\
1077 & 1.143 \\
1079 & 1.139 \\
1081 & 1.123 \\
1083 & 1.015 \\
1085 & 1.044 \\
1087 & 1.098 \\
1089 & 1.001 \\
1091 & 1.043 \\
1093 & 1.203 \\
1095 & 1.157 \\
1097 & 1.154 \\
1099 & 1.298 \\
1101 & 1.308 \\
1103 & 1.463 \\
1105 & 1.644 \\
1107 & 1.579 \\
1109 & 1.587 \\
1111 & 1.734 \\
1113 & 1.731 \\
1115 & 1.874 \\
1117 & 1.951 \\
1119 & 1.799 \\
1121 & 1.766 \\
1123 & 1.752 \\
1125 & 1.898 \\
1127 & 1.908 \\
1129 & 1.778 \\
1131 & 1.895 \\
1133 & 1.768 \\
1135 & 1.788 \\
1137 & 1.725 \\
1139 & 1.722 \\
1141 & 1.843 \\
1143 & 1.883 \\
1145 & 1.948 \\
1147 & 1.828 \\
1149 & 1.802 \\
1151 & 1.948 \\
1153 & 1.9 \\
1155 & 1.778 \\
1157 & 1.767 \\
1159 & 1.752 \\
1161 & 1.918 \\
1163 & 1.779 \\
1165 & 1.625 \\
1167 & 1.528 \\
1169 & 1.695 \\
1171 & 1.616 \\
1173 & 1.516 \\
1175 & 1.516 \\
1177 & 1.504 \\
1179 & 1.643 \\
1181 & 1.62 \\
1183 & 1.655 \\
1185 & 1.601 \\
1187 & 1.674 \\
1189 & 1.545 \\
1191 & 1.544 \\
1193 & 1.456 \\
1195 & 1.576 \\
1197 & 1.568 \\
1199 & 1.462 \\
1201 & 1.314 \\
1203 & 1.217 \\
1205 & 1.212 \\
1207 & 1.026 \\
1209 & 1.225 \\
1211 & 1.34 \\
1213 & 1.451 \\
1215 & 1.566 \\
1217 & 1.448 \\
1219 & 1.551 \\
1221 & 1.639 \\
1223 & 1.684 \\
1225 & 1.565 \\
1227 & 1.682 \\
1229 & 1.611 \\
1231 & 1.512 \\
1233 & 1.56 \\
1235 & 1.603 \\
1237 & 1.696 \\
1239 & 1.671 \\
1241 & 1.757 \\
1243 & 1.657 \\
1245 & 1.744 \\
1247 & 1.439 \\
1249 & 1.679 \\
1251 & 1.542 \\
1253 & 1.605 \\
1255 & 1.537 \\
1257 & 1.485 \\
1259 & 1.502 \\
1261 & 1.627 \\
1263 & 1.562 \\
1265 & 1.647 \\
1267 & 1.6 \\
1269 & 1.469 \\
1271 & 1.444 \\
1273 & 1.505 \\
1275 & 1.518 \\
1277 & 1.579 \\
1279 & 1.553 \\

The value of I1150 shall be -0.25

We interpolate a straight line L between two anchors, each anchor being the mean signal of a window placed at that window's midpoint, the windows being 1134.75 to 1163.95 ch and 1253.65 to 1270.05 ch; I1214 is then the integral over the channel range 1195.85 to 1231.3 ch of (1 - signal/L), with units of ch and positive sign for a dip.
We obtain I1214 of 4.7 ch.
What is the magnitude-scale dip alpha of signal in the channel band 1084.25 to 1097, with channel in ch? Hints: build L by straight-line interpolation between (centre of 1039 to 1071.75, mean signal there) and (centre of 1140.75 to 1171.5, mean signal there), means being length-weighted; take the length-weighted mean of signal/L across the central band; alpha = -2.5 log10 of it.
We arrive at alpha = 0.381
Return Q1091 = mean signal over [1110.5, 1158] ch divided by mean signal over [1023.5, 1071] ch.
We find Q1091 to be 1.32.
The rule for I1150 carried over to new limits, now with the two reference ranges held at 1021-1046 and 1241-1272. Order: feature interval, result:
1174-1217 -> 0.03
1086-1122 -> -0.06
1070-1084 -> 0.13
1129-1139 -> -0.25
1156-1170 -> -0.18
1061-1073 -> -0.10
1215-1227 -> -0.04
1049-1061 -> -0.12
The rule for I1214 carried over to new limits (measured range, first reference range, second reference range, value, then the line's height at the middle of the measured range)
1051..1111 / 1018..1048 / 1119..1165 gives 7.09 ch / 1.53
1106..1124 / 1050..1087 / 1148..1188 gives -2.87 ch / 1.51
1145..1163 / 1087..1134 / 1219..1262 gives -2.94 ch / 1.58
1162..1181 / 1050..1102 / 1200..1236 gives -2.70 ch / 1.4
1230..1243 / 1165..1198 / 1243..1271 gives -0.51 ch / 1.57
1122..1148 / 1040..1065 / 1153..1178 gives -3.43 ch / 1.61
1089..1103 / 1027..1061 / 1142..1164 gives 3.49 ch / 1.6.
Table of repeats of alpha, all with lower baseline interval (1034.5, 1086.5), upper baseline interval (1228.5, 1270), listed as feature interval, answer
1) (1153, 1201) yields -0.088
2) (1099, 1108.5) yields -0.063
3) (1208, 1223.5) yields 0.049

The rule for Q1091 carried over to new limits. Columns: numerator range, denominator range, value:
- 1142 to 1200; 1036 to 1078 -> 1.20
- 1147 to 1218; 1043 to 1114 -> 1.16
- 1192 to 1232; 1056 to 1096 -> 1.14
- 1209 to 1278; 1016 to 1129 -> 1.12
